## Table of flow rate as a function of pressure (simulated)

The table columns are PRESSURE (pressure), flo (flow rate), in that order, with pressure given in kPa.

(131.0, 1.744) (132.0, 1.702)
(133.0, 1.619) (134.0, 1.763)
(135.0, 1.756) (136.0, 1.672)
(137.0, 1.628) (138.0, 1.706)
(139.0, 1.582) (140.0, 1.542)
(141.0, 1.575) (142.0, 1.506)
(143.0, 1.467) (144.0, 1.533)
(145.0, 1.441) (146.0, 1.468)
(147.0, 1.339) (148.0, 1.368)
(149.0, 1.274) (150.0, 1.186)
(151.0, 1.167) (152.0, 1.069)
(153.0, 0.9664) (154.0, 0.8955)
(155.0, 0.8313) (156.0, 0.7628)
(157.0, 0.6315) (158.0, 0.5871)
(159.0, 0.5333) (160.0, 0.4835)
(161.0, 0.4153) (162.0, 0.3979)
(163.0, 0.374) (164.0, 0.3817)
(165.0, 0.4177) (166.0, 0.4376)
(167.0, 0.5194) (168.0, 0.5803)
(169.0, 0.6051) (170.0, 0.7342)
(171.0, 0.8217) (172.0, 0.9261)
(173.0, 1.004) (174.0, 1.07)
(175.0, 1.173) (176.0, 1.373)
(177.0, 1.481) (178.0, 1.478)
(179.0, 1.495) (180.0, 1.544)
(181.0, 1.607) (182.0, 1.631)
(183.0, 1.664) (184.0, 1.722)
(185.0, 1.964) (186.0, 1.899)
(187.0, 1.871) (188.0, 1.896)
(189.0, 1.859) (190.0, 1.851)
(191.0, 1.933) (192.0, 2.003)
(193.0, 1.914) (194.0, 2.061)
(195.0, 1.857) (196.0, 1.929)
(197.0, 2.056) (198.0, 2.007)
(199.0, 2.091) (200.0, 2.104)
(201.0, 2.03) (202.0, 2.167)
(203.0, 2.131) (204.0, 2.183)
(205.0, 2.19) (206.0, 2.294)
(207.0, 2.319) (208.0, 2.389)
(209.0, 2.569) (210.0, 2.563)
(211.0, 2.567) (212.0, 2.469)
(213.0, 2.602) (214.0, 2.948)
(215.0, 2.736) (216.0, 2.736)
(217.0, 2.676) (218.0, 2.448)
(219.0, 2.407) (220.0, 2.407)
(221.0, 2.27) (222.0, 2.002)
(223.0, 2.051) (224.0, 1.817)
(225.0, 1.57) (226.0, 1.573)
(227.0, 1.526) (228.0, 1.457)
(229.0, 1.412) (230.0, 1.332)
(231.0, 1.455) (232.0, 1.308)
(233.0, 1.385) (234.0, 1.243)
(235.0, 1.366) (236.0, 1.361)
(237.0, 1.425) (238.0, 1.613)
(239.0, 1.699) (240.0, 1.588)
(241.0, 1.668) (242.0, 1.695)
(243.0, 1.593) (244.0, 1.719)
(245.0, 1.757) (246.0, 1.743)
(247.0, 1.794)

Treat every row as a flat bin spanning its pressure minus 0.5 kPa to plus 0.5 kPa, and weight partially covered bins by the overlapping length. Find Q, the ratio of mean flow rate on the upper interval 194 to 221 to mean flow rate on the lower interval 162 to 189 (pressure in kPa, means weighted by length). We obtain 2.0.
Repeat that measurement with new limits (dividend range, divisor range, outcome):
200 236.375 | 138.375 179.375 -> 2.06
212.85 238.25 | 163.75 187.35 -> 1.59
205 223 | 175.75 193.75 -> 1.42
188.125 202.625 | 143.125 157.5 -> 1.73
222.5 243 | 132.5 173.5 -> 1.46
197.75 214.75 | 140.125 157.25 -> 1.92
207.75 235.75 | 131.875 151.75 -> 1.35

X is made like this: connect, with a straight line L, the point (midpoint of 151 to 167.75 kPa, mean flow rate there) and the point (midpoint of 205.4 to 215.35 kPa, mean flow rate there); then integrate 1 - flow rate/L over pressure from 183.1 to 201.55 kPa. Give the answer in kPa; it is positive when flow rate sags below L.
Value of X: -0.9 kPa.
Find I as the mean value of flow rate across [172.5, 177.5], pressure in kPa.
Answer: 1.22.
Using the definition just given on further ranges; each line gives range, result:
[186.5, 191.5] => 1.88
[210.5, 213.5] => 2.55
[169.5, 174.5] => 0.911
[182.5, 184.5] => 1.69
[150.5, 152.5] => 1.12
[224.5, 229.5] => 1.51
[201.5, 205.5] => 2.17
